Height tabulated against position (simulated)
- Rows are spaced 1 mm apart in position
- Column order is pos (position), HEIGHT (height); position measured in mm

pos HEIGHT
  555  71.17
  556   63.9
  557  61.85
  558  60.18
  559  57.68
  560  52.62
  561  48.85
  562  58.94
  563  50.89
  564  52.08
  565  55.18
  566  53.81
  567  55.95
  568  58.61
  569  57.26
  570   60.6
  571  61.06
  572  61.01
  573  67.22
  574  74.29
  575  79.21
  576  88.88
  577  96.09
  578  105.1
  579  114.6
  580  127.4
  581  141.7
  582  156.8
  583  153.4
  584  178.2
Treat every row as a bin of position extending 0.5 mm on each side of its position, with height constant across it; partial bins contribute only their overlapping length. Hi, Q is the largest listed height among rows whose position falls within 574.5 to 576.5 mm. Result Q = 88.88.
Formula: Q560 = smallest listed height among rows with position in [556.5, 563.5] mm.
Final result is 48.85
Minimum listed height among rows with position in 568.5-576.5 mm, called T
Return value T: 57.26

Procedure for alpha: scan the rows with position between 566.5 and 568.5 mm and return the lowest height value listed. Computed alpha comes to 55.95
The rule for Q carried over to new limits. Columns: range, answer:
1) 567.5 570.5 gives 60.6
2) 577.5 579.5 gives 114.6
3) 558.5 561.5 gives 57.68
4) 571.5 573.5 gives 67.22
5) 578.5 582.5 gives 156.8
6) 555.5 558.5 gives 63.9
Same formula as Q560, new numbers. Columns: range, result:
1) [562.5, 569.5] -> 50.89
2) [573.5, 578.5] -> 74.29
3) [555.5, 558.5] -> 60.18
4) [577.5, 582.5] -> 105.1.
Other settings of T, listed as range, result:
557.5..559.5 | 57.68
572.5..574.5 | 67.22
